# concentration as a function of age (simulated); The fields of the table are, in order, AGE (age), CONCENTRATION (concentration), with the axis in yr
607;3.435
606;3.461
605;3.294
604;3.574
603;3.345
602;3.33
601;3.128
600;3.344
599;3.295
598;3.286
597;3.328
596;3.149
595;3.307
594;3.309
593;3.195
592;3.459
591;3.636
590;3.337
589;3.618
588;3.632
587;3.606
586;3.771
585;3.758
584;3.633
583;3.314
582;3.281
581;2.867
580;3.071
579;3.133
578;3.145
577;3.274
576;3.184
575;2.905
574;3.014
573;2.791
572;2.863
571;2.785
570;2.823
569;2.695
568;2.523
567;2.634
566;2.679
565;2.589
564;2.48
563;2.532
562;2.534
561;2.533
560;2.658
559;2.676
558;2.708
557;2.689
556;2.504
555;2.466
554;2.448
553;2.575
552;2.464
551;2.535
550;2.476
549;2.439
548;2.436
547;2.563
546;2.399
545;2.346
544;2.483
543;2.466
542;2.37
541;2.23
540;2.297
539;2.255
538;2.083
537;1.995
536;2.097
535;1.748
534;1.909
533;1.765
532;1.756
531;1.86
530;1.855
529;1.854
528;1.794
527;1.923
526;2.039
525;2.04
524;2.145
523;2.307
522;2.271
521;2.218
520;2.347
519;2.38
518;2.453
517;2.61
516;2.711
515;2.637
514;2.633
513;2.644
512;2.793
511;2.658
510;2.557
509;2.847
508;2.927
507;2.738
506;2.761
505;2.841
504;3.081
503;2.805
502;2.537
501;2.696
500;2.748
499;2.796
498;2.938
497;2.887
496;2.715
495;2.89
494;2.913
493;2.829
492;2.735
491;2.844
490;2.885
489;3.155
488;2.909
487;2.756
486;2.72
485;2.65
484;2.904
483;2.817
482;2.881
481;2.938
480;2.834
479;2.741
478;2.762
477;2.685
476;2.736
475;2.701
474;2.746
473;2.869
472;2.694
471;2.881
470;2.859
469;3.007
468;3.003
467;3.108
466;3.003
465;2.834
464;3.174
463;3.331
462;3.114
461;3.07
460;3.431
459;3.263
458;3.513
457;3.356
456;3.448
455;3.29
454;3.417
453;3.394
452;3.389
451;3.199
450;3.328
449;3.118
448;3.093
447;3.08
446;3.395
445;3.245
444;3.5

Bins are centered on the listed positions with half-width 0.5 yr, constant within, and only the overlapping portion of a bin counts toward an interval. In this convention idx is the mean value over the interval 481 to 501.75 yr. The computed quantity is 2.83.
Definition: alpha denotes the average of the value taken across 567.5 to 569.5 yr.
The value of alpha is 2.61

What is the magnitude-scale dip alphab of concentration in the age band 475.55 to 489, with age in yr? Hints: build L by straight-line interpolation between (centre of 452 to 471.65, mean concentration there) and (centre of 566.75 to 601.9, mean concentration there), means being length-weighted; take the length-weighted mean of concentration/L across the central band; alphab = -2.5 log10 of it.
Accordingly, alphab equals 0.14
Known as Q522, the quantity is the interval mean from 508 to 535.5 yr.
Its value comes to 2.26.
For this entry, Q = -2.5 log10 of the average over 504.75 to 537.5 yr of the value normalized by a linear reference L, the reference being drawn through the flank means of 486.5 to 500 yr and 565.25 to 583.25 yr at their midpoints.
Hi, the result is 0.24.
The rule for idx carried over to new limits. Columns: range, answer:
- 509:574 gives 2.4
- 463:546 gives 2.58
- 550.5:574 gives 2.63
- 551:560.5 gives 2.57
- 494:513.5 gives 2.79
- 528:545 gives 2.06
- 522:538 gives 1.95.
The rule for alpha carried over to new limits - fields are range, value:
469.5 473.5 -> 2.83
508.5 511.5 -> 2.69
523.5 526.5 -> 2.07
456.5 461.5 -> 3.33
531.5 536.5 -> 1.85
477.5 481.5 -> 2.82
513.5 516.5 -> 2.66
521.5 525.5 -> 2.19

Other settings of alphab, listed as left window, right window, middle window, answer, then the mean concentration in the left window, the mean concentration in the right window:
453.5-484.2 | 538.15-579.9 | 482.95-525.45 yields 0.068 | 3.01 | 2.62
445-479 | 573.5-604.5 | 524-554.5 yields 0.429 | 3.1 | 3.33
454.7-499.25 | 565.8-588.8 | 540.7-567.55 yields 0.218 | 2.95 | 3.12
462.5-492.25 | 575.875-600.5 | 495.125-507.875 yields 0.067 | 2.87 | 3.36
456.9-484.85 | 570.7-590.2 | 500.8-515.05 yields 0.117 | 2.96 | 3.25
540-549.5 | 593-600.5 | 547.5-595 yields -0.026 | 2.41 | 3.28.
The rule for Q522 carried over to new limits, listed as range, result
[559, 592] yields 3.04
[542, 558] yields 2.49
